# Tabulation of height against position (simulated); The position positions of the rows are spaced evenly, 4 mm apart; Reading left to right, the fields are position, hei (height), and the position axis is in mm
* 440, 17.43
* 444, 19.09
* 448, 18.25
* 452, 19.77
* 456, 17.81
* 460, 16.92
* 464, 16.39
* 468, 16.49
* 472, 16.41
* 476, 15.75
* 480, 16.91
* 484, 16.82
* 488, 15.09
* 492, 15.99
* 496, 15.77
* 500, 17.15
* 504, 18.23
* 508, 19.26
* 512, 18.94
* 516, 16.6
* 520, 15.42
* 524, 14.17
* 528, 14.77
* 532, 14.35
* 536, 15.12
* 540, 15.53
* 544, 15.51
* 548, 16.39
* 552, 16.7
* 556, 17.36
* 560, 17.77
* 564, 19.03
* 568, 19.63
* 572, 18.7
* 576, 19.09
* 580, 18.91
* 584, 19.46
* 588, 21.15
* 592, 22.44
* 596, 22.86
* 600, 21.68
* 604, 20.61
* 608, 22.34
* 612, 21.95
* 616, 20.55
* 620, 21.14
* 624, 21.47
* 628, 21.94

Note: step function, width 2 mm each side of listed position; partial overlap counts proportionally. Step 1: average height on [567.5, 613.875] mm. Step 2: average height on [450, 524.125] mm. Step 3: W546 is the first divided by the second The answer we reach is 1.23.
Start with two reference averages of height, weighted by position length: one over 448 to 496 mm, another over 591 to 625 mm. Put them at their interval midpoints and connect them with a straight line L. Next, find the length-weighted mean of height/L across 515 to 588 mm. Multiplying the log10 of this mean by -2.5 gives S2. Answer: 0.16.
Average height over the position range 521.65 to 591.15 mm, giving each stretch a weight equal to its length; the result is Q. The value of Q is 17.3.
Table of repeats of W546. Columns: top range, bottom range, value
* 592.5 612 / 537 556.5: 1.36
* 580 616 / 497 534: 1.29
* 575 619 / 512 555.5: 1.34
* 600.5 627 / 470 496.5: 1.33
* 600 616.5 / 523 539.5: 1.46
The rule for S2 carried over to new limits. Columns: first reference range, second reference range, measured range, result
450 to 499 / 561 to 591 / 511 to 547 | 0.17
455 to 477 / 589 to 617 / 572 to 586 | 0.10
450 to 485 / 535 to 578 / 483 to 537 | 0.06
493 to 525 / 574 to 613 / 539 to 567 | 0.12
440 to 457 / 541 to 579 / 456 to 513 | 0.09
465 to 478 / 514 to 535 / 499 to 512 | -0.19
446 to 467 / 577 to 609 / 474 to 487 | 0.12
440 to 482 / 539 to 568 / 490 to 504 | 0.05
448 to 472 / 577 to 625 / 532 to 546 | 0.27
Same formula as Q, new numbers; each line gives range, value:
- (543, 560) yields 16.7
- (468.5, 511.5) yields 16.8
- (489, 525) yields 16.9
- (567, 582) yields 19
